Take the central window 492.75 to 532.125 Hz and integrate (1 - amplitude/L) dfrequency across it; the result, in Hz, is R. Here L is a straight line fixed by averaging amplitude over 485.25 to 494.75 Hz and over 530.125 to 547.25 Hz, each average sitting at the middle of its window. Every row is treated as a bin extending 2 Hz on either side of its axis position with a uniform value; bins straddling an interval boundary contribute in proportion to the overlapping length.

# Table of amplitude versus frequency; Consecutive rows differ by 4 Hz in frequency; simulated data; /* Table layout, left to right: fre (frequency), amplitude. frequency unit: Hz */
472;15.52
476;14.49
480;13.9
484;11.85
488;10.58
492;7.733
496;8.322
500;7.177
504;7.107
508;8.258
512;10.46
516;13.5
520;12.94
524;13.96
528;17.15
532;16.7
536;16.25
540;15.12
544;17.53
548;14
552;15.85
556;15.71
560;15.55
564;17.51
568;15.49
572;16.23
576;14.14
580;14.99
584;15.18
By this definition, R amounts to 4.8 Hz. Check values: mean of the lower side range 9.3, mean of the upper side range 16.2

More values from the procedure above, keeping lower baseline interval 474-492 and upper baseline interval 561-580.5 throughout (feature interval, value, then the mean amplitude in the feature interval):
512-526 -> 0.6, 13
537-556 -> -1.2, 15.7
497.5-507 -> 4.1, 7.32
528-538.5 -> -1.7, 16.5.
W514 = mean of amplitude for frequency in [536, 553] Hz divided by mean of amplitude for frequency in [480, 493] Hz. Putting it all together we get 1.45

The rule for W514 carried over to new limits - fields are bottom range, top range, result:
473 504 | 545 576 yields 1.49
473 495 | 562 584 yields 1.33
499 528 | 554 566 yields 1.47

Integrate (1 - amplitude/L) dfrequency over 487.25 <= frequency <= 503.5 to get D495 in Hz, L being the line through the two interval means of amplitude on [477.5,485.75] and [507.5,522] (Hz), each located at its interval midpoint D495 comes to 5.6 Hz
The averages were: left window 13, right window 11.6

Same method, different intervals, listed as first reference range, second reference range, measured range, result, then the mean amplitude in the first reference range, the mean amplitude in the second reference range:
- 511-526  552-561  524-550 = -3.2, 12.9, 15.7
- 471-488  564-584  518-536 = -1.0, 13.5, 15.4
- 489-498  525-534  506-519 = 1.9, 8.31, 16.6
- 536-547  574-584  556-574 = -1.1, 16.1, 14.7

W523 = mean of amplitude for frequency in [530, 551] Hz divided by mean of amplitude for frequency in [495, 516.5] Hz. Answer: 1.8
